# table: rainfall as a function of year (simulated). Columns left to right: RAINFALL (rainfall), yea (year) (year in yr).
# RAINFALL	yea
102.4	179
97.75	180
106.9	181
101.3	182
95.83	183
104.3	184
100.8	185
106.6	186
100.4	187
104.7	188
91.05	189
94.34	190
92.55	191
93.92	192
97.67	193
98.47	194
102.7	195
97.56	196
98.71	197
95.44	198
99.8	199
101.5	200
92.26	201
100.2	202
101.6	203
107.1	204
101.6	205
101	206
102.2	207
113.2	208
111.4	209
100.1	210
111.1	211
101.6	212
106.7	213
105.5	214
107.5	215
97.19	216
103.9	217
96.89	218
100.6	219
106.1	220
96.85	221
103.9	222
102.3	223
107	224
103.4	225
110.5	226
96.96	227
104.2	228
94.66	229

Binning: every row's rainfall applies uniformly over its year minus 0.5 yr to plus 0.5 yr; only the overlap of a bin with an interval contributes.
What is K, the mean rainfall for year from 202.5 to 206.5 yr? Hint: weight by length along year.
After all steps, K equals 103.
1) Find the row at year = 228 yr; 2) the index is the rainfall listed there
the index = 104.2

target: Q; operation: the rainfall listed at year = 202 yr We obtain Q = 100.2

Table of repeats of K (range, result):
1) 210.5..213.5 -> 106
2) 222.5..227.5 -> 104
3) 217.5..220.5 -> 101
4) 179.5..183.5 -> 100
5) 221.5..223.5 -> 103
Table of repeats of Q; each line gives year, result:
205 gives 101.6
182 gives 101.3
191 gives 92.55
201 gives 92.26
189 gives 91.05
